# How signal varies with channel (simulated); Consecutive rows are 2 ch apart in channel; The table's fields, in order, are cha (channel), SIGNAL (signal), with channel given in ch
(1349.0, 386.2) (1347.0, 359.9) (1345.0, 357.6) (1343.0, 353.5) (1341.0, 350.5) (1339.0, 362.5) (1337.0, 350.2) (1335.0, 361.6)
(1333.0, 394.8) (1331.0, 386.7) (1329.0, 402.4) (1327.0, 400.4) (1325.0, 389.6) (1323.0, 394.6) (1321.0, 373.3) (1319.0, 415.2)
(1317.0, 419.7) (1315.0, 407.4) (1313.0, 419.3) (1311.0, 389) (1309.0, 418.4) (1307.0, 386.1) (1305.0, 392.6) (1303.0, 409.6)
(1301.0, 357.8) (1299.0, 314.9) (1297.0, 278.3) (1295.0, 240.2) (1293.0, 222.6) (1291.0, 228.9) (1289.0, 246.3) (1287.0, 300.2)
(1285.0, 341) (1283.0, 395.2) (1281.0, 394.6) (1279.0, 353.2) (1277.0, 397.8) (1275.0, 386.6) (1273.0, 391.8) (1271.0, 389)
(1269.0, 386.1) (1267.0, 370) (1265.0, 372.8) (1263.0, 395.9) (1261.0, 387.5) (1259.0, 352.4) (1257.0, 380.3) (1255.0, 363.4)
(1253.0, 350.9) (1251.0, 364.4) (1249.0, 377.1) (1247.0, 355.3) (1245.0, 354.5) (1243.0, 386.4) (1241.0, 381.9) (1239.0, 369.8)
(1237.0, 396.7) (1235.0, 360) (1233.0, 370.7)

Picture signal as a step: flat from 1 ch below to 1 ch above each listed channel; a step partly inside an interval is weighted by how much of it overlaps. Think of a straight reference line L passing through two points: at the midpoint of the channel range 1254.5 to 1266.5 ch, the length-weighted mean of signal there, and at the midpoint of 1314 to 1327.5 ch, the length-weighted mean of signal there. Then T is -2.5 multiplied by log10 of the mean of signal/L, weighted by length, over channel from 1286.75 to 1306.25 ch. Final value 0.29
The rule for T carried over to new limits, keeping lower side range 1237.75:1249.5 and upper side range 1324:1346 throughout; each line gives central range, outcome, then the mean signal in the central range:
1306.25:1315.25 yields -0.09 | 404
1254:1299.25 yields 0.09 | 343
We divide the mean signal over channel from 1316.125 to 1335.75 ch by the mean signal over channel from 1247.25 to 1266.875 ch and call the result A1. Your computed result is 1.1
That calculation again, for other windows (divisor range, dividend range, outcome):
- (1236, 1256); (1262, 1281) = 1.04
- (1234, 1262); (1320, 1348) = 1.01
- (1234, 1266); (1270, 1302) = 0.88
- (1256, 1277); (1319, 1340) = 1.00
